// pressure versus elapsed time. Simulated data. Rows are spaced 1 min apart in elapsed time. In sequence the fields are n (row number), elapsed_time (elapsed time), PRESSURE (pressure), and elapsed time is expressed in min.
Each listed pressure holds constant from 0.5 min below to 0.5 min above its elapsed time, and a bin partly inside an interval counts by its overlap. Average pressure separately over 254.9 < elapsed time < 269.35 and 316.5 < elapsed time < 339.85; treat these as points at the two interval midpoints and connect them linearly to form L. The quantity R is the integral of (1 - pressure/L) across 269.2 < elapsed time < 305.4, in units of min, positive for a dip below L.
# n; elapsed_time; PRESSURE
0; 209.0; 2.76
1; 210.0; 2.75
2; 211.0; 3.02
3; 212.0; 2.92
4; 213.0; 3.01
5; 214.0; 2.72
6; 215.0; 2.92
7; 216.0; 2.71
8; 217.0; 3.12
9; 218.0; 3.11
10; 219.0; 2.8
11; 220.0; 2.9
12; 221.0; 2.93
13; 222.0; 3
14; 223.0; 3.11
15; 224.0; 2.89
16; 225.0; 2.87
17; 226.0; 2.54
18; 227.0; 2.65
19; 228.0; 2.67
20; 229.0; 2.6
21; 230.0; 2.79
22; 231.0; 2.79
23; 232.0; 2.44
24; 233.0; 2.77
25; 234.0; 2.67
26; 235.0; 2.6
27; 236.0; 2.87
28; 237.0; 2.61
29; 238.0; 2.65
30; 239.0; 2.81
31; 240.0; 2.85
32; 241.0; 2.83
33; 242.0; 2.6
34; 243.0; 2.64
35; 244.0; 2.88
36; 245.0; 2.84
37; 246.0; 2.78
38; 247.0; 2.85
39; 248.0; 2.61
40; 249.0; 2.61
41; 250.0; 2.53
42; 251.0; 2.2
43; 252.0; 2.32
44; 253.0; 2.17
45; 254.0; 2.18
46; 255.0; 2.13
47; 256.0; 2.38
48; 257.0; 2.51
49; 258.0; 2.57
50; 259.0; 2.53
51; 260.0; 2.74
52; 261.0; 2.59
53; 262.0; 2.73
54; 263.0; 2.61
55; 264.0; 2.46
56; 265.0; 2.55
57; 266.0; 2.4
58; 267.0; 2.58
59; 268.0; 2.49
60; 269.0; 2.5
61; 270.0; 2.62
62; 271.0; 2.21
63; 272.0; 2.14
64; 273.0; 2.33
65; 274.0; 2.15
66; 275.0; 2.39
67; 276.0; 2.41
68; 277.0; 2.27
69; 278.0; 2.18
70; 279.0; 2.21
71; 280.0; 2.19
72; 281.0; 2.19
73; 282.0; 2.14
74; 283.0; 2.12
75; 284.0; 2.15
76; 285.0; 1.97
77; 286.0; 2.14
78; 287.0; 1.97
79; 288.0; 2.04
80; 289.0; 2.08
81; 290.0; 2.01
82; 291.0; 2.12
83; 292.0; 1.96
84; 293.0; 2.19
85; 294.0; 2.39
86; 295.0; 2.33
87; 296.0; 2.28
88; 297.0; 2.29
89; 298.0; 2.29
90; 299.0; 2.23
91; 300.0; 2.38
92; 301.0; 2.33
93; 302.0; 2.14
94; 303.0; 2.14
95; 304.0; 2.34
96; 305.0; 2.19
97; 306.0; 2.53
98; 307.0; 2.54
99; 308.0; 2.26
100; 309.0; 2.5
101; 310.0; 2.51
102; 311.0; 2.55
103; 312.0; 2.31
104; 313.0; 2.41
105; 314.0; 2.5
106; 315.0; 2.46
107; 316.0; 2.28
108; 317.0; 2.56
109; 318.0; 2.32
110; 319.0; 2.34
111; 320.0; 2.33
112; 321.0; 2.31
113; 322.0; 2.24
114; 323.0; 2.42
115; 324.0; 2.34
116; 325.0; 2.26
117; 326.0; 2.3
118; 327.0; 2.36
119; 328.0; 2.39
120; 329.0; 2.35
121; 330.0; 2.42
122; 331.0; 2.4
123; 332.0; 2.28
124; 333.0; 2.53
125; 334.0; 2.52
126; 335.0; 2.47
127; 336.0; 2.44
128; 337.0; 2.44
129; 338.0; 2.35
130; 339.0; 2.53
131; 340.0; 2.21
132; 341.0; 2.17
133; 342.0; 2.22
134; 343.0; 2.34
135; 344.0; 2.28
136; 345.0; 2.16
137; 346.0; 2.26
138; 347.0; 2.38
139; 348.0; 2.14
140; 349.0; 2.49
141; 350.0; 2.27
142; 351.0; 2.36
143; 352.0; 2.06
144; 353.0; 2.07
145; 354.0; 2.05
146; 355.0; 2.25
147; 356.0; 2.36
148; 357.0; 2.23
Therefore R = 3.84 min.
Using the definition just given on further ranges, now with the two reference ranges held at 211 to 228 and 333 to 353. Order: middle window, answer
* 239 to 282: 3.58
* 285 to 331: 3.26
